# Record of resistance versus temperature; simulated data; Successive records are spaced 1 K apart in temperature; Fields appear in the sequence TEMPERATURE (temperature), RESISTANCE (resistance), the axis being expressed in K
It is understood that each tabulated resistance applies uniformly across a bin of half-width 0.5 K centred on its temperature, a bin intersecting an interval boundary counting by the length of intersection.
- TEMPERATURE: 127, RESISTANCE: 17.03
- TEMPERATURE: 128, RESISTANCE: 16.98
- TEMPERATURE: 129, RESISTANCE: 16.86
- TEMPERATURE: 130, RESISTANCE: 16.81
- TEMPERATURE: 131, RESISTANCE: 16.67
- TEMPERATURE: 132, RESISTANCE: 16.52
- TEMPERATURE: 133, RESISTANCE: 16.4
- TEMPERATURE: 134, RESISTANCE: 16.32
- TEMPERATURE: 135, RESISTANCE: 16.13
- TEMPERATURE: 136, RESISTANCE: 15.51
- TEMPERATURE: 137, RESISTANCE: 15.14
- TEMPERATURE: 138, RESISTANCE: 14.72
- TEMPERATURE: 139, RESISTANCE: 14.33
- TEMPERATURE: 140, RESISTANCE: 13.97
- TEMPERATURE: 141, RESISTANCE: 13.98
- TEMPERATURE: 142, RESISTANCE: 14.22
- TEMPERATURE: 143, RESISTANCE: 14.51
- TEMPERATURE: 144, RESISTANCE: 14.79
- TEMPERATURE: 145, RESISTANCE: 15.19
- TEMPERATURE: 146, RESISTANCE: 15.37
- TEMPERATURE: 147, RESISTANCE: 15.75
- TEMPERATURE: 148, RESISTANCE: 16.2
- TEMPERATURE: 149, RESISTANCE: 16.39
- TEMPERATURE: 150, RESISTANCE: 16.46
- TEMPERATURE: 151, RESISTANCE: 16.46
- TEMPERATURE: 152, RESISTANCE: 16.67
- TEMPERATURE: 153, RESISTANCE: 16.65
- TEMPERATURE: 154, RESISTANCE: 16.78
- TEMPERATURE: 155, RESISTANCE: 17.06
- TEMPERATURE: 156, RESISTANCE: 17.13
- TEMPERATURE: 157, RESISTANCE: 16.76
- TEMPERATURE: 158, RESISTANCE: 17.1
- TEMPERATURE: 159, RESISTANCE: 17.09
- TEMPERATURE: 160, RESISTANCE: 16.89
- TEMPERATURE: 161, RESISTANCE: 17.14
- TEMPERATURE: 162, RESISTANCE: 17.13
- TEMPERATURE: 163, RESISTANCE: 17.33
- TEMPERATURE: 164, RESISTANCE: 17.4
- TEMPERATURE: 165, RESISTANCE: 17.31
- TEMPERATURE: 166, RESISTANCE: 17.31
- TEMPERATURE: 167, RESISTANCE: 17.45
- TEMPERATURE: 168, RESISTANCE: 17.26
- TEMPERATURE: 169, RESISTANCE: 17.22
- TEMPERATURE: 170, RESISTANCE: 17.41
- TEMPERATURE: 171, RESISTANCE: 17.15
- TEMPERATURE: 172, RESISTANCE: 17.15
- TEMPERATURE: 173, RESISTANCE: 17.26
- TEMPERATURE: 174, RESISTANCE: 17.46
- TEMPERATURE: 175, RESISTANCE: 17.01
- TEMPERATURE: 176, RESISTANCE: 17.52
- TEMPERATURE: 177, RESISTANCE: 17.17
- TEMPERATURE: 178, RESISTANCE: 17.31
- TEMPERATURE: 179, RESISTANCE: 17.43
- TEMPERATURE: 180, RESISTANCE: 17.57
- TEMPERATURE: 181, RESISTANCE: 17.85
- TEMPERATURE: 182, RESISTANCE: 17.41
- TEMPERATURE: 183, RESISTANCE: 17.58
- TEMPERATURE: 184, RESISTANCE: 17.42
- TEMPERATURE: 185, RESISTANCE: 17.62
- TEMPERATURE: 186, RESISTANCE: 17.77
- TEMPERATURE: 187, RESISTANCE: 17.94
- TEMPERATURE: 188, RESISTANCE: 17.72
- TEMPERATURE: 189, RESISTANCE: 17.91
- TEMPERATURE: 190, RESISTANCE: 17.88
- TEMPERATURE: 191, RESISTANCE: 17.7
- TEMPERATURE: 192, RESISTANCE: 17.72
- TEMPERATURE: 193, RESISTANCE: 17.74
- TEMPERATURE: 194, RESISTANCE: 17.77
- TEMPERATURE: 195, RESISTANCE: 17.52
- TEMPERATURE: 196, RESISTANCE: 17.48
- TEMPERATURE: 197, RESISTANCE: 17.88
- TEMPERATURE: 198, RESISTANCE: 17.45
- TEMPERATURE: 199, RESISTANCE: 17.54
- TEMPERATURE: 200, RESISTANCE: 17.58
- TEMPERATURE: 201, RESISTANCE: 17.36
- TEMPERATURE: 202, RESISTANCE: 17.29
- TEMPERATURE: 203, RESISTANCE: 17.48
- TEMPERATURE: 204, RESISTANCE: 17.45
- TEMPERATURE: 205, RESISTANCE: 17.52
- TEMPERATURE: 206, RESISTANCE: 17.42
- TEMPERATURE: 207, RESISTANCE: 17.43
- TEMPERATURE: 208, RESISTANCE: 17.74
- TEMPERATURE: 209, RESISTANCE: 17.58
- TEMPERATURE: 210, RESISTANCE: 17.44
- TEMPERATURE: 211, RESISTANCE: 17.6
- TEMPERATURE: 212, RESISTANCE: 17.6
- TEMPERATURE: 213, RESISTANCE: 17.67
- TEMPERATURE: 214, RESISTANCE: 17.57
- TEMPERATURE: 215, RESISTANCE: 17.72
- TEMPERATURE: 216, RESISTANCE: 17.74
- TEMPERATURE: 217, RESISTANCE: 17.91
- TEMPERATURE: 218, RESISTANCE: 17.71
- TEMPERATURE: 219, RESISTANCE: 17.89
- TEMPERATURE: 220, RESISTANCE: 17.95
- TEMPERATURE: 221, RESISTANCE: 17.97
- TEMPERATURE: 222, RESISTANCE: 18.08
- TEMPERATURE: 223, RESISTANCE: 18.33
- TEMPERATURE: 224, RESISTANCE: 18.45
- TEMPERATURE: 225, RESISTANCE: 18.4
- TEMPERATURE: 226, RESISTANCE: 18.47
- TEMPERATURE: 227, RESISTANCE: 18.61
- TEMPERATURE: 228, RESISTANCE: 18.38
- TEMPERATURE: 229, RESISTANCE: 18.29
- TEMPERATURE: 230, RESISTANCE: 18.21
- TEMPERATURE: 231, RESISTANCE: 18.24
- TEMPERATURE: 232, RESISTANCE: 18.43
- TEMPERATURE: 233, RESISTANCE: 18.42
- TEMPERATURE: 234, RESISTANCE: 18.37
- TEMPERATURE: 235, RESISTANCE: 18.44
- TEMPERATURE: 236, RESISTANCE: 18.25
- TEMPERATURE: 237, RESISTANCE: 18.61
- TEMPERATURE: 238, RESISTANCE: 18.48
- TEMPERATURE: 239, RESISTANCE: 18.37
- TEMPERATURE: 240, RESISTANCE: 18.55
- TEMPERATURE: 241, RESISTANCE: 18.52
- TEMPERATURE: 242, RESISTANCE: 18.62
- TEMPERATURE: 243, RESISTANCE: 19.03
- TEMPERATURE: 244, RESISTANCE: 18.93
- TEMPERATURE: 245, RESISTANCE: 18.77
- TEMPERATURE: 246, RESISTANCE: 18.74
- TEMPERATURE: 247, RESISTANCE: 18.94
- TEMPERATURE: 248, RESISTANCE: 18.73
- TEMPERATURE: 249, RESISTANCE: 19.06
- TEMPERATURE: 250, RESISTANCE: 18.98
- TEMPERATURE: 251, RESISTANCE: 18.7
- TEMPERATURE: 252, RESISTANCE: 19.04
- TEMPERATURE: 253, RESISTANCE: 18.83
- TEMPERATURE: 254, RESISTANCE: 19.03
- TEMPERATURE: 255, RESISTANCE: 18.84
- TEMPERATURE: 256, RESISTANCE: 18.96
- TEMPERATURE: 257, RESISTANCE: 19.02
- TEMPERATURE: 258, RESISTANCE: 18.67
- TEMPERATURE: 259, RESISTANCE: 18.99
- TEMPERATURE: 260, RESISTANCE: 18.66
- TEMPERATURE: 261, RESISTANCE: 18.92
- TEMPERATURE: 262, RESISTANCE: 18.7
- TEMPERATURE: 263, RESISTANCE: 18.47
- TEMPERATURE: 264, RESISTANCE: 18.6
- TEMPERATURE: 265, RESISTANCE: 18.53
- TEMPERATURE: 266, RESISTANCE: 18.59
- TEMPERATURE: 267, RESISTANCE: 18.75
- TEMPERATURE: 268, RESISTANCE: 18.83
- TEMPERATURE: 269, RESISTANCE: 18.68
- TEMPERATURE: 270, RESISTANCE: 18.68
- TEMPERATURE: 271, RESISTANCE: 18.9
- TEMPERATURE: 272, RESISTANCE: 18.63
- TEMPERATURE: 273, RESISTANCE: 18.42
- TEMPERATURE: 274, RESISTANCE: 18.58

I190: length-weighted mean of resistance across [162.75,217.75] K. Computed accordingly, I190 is 17.5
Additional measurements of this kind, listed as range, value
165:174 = 17.3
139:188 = 16.8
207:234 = 18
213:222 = 17.8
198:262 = 18.3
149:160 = 16.8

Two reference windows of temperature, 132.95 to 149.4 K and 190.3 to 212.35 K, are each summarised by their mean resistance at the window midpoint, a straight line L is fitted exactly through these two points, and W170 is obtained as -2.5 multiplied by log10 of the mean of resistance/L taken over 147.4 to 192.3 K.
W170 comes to -0.06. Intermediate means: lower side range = 15.2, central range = 17.2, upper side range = 17.6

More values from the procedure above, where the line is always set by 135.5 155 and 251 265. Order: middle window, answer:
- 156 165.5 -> -0.08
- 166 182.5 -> -0.07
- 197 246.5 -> -0.02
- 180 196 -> -0.06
